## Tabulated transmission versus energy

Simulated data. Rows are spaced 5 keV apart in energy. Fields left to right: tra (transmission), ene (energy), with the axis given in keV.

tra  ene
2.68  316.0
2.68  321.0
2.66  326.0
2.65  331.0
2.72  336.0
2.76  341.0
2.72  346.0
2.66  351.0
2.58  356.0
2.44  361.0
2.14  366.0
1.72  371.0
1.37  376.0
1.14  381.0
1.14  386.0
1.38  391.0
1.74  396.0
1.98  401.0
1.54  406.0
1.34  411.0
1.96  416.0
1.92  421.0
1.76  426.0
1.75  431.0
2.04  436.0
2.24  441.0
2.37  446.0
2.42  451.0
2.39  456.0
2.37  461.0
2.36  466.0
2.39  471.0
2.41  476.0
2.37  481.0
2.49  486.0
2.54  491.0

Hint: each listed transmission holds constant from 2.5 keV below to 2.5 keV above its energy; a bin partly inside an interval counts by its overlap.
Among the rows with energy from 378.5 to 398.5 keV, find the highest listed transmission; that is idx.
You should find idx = 1.74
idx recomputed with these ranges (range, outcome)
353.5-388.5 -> 2.58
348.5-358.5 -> 2.66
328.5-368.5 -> 2.76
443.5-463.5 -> 2.42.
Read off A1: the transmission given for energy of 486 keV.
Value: 2.49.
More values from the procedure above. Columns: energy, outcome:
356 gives 2.58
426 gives 1.76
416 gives 1.96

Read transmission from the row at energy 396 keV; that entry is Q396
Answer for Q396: 1.74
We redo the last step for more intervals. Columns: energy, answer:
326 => 2.66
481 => 2.37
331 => 2.65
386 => 1.14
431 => 1.75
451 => 2.42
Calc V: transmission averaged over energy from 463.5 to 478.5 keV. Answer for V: 2.39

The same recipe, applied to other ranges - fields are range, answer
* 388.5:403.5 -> 1.7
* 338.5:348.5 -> 2.74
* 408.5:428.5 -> 1.74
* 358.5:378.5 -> 1.92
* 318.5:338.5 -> 2.68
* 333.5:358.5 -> 2.69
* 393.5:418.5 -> 1.71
